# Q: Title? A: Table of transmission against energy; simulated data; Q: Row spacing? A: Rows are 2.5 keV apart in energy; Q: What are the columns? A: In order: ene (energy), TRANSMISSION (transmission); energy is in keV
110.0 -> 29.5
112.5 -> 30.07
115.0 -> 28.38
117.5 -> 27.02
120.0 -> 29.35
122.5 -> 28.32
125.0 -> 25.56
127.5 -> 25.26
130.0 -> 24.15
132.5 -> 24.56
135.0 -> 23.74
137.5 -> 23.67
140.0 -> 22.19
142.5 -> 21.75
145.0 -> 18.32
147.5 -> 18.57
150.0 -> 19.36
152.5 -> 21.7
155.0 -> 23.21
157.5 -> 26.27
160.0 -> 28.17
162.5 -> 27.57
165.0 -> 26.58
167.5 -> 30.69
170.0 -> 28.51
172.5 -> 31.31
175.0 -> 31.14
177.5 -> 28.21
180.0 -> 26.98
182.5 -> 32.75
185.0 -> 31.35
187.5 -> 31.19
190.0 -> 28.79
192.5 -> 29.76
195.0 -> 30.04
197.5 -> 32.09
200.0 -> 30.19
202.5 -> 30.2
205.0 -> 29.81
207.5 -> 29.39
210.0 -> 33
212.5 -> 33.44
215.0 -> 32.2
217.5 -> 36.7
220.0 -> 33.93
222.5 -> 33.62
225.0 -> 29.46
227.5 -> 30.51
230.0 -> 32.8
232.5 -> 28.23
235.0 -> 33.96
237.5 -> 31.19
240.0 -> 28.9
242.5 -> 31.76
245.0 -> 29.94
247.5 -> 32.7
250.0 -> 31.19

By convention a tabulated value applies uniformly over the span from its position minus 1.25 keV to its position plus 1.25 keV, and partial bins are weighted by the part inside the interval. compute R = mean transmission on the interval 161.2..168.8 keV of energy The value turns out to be 28.3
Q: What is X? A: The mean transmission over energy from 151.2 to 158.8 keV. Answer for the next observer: 23.7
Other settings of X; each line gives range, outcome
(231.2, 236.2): 31.1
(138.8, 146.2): 20.8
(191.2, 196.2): 29.9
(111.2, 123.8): 28.6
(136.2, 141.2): 22.9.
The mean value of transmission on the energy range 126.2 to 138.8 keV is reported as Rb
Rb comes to 24.3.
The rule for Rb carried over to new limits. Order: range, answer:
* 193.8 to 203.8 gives 30.6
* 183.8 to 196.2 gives 30.2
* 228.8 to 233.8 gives 30.5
